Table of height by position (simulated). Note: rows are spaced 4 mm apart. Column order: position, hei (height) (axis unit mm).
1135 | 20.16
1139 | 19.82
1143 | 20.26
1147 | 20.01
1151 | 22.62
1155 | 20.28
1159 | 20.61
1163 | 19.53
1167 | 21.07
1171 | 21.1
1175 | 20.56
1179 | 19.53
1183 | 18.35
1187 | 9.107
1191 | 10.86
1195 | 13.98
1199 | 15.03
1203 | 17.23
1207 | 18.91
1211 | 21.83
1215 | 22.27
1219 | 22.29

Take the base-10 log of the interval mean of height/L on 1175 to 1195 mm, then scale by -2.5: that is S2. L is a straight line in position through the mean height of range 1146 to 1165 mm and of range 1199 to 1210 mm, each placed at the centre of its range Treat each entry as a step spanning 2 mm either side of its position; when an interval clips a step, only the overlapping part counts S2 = 0.26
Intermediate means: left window 20.6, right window 17.9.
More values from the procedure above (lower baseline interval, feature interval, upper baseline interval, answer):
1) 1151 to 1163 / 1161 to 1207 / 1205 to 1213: 0.20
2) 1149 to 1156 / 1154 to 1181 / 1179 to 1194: -0.14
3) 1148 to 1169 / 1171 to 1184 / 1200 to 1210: -0.01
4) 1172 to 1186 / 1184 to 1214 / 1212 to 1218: 0.32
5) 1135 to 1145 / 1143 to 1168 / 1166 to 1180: -0.02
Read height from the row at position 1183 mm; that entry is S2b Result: 18.35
